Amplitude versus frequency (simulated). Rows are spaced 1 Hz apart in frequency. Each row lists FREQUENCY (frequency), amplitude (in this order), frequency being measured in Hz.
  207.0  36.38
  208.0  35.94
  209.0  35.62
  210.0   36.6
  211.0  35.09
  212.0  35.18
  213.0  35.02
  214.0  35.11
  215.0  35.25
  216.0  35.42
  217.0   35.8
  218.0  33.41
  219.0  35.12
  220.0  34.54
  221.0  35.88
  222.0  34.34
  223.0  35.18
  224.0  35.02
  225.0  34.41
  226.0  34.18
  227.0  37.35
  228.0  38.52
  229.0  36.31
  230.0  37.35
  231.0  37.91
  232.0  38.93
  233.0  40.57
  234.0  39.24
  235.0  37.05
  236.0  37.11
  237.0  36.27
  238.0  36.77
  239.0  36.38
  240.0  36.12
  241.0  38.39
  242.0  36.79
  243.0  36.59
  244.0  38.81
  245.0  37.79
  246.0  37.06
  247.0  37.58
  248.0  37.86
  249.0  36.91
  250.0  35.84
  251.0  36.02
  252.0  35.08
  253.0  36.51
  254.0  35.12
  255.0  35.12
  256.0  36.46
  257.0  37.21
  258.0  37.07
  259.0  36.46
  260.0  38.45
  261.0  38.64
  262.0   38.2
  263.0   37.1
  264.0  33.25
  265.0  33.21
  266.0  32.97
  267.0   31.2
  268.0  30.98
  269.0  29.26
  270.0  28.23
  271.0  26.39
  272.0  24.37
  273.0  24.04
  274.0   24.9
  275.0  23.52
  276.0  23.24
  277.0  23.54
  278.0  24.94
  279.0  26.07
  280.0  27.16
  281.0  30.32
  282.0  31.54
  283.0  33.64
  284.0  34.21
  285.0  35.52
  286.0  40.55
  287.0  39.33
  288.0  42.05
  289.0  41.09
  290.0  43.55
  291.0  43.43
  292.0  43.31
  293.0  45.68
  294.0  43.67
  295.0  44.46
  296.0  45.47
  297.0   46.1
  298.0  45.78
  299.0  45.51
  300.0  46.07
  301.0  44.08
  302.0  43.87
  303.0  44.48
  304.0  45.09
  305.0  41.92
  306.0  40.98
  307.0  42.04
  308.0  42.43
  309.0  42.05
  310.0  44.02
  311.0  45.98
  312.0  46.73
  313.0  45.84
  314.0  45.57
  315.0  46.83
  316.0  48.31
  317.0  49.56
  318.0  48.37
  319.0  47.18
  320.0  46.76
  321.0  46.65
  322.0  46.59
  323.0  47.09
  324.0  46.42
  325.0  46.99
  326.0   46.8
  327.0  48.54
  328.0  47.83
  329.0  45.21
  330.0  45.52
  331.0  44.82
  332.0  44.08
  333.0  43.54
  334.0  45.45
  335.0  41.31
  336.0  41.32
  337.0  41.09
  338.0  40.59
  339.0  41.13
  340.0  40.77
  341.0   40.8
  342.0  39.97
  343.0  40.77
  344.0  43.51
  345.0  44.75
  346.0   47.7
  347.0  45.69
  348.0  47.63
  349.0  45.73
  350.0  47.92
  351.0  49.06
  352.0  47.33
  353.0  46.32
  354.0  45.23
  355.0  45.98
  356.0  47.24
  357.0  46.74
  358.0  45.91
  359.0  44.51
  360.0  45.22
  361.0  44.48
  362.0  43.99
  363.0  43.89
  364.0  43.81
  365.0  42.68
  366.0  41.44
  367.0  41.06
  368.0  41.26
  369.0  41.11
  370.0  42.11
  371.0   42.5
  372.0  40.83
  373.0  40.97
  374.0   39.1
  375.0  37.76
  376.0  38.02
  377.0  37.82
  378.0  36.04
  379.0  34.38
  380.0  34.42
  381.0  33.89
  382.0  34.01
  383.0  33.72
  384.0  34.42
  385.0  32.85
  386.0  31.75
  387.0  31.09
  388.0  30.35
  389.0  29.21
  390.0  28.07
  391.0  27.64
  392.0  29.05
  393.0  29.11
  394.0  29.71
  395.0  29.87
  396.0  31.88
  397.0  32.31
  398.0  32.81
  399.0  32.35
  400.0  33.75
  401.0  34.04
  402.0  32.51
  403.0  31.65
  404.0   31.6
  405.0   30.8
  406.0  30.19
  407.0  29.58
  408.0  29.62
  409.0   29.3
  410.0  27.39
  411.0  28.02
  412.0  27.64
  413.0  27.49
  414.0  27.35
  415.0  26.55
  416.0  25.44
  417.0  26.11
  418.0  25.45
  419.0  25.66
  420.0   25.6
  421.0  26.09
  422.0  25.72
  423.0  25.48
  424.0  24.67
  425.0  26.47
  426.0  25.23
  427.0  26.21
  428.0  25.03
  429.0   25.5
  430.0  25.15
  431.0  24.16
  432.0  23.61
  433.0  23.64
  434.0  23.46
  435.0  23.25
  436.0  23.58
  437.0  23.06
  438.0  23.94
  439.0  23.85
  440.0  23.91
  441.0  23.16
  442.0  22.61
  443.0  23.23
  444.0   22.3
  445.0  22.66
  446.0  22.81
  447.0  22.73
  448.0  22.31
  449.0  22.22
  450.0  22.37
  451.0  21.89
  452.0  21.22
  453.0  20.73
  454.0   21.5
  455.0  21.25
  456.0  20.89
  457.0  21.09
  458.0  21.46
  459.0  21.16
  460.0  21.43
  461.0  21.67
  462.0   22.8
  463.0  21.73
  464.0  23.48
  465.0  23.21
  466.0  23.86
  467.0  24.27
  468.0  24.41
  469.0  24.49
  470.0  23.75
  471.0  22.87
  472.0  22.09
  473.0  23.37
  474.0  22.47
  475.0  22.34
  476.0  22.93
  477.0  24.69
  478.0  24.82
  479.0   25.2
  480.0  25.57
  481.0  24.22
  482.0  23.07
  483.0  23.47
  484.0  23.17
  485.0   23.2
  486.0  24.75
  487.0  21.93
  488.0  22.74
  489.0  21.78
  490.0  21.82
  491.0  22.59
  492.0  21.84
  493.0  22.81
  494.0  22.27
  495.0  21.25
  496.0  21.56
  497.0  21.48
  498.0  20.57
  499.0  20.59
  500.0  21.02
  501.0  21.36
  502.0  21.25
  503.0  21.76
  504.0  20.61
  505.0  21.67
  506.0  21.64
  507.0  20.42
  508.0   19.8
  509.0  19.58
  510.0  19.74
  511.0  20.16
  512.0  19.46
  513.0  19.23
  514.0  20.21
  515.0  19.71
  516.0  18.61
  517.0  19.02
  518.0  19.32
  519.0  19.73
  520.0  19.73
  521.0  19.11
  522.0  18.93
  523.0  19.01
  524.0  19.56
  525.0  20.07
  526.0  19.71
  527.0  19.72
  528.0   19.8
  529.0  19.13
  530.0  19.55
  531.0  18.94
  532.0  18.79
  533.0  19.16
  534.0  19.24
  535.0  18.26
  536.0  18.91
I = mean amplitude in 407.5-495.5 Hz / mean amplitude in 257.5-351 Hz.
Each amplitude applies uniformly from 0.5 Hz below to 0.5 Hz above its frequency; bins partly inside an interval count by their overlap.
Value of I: 0.59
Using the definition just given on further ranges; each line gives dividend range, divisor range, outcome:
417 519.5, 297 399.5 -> 0.54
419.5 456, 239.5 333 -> 0.60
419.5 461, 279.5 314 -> 0.56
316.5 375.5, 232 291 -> 1.29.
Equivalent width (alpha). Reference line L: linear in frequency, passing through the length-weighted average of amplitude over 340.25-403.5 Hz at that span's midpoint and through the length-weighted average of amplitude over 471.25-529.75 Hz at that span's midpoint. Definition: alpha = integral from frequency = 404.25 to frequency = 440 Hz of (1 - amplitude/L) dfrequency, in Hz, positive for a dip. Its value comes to 6.7 Hz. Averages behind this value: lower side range 38.8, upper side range 21.3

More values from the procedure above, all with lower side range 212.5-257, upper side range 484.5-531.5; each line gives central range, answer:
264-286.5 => 3.2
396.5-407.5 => -2.1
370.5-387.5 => -4.8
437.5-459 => 1.6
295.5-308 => -4.5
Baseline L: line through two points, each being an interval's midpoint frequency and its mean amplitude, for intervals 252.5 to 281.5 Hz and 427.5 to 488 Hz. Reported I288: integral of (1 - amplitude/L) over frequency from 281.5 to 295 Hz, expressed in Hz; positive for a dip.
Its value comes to -4.3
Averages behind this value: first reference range 31.2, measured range 40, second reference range 23.1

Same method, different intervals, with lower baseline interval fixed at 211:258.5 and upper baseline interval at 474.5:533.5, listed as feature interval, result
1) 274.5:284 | 1.8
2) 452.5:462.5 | 1.0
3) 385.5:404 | -2.5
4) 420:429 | 0.0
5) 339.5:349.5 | -4.5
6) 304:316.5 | -4.8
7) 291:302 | -4.0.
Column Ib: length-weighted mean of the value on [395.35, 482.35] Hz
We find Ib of 25.1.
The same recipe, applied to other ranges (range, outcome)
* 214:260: 36.5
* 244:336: 39.3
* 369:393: 34.8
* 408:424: 26.7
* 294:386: 43.4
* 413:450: 24.4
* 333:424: 36.5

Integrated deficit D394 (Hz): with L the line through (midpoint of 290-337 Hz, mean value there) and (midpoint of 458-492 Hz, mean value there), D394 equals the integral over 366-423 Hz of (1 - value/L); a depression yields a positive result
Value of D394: 3.5 Hz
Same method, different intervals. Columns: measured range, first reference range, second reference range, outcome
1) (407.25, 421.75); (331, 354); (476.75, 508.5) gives 2.9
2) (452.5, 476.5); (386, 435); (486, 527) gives 1.4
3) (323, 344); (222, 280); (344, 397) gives -3.3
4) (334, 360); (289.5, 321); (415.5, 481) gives -3.9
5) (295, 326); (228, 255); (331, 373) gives -3.1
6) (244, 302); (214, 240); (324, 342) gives 5.6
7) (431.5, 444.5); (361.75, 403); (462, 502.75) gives 2.3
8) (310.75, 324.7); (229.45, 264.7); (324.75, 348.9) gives -1.5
